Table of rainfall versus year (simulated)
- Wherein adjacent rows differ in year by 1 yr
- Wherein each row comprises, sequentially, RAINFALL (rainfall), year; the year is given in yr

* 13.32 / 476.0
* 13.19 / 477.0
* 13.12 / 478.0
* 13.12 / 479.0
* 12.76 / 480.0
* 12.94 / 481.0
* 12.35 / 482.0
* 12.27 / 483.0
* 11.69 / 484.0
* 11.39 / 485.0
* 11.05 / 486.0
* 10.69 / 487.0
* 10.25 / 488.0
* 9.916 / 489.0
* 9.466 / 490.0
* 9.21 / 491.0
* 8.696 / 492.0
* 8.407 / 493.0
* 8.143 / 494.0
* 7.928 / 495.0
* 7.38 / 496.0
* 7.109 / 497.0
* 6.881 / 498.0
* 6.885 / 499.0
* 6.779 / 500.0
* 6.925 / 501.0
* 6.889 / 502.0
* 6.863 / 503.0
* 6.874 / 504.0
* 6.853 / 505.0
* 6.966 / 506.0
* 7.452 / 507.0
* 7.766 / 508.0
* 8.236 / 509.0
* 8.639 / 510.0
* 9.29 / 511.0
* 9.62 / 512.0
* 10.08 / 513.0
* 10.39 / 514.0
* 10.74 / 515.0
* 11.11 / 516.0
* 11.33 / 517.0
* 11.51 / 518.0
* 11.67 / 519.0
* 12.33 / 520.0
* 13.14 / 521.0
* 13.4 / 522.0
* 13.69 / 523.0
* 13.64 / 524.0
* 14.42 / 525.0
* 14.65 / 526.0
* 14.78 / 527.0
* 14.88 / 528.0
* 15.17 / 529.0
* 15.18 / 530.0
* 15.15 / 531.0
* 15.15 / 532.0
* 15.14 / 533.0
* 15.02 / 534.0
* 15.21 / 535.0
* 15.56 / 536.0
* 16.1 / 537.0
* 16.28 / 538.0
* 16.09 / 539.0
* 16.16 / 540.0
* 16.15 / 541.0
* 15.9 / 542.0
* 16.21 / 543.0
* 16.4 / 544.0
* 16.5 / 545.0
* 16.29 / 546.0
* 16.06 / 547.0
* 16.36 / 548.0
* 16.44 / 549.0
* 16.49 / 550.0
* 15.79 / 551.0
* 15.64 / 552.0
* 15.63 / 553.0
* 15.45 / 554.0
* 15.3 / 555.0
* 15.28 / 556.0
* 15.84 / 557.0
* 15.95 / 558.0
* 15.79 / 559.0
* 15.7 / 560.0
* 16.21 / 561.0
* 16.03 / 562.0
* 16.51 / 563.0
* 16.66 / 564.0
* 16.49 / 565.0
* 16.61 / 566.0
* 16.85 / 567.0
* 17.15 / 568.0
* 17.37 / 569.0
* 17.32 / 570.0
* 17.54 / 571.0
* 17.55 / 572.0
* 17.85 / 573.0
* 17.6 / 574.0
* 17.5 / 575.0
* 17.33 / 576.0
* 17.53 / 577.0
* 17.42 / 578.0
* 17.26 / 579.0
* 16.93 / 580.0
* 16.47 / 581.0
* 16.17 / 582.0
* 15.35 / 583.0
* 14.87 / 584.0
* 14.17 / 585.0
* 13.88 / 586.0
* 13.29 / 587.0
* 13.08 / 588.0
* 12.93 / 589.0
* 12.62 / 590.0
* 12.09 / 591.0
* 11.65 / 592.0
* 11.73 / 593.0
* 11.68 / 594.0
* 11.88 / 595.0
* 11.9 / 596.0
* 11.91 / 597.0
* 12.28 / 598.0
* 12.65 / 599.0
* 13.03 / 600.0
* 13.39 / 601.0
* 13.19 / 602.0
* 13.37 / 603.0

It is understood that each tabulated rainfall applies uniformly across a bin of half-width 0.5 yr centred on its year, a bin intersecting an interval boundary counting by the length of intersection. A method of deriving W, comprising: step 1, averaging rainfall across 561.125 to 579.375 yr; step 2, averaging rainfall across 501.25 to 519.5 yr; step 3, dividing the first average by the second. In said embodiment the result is 1.9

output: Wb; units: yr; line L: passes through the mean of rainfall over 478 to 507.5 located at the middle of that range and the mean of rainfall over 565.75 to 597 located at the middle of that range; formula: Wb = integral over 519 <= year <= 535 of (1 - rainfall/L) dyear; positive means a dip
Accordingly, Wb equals -3.9 yr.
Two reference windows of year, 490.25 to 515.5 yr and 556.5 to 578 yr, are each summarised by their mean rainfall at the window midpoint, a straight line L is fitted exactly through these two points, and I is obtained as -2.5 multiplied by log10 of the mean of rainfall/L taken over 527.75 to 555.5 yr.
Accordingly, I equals -0.19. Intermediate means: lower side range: 8.05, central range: 15.8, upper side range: 16.8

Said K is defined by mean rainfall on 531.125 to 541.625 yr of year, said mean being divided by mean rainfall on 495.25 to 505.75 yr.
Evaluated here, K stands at 2.2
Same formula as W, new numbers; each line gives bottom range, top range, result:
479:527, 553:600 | 1.52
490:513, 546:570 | 2.07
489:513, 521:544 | 1.92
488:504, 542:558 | 2.03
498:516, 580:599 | 1.64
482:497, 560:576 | 1.74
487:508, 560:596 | 1.97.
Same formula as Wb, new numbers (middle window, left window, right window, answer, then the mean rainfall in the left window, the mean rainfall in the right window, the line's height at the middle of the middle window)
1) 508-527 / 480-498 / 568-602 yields -0.22 yr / 9.93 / 14.7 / 11.4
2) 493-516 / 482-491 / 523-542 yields 8.36 yr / 10.8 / 15.2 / 12.6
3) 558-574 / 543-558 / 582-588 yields -1.62 yr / 16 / 14.4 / 15.2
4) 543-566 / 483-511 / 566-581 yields -1.50 yr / 8.43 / 17.3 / 15.1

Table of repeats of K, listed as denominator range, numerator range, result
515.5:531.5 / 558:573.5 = 1.24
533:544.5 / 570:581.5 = 1.09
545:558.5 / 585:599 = 0.78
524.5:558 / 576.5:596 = 0.91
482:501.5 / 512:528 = 1.37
